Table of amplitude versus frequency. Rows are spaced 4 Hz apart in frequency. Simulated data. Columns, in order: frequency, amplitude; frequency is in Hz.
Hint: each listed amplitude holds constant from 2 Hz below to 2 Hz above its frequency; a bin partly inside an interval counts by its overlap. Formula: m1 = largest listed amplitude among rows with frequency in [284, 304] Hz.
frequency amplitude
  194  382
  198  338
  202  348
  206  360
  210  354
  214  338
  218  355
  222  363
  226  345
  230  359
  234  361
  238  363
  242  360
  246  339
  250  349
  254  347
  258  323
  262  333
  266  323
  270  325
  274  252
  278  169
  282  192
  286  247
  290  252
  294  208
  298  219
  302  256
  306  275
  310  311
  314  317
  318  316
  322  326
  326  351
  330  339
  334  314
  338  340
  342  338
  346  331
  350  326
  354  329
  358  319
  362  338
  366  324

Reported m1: 256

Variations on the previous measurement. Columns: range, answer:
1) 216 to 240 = 363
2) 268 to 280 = 325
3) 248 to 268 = 349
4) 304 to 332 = 351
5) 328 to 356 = 340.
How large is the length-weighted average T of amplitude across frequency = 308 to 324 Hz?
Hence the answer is 318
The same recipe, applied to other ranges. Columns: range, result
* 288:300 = 226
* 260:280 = 280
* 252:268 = 332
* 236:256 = 352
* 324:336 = 335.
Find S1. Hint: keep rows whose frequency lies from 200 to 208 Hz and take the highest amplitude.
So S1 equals 360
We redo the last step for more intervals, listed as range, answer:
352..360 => 329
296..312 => 311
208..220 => 355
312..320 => 317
